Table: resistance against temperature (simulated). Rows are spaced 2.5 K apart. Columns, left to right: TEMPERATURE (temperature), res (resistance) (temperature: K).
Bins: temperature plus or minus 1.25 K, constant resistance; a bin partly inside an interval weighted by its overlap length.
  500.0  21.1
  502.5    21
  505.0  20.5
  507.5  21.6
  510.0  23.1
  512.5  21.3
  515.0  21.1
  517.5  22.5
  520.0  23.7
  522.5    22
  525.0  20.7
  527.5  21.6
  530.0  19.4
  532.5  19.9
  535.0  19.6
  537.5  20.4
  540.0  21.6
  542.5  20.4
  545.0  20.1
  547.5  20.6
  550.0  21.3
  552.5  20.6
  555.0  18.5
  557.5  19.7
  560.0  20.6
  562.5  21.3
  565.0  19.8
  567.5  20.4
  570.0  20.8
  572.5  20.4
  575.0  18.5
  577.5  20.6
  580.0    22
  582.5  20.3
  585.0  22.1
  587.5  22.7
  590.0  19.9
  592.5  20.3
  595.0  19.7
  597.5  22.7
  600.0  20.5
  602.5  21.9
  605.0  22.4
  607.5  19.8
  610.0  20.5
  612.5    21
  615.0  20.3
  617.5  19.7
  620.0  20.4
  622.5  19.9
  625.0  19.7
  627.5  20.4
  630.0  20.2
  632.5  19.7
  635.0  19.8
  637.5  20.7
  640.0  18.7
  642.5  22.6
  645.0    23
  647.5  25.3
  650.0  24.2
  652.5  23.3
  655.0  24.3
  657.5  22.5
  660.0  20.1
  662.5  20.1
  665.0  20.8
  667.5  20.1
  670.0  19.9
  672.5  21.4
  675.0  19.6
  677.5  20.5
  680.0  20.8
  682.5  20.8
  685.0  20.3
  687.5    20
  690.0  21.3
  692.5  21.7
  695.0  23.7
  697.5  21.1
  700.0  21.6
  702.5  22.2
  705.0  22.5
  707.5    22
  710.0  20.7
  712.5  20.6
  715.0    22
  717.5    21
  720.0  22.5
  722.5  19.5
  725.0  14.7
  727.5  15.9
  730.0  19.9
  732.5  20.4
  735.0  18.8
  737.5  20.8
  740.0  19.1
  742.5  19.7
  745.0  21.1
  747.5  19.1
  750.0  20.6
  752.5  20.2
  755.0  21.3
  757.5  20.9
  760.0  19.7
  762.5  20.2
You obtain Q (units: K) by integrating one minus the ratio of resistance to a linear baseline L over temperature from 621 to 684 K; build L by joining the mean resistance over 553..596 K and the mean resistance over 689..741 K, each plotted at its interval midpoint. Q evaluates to -1.87 K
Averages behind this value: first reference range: 20.5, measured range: 21.1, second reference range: 20.6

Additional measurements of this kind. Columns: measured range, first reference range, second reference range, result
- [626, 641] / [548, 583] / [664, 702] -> 0.55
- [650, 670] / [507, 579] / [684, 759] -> -1.03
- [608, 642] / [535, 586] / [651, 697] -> 1.23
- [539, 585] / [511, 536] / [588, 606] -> 1.53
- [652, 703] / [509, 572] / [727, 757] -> -2.59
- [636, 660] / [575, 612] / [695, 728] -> -1.95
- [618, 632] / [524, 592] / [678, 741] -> 0.31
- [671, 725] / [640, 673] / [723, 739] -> -2.85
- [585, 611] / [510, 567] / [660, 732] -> -0.46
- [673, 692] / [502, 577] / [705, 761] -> -0.28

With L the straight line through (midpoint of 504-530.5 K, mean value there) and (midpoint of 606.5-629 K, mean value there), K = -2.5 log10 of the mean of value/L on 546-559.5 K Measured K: 0.05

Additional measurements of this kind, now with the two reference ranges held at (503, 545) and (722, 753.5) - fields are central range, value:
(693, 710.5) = -0.13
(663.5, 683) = -0.04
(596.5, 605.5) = -0.07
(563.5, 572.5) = 0.02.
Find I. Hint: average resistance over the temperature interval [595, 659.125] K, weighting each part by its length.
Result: 21.3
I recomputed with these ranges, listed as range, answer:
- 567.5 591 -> 20.8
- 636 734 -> 21.1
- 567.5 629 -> 20.7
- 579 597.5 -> 21.1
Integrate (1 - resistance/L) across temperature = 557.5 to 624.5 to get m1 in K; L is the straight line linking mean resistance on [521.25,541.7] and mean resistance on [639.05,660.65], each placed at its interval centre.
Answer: 3.2 K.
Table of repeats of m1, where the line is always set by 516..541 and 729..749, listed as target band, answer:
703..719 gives -1.2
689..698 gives -0.8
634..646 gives -0.3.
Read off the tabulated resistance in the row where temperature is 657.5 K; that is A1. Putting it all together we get 22.5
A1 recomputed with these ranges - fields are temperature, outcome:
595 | 19.7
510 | 23.1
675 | 19.6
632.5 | 19.7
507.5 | 21.6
